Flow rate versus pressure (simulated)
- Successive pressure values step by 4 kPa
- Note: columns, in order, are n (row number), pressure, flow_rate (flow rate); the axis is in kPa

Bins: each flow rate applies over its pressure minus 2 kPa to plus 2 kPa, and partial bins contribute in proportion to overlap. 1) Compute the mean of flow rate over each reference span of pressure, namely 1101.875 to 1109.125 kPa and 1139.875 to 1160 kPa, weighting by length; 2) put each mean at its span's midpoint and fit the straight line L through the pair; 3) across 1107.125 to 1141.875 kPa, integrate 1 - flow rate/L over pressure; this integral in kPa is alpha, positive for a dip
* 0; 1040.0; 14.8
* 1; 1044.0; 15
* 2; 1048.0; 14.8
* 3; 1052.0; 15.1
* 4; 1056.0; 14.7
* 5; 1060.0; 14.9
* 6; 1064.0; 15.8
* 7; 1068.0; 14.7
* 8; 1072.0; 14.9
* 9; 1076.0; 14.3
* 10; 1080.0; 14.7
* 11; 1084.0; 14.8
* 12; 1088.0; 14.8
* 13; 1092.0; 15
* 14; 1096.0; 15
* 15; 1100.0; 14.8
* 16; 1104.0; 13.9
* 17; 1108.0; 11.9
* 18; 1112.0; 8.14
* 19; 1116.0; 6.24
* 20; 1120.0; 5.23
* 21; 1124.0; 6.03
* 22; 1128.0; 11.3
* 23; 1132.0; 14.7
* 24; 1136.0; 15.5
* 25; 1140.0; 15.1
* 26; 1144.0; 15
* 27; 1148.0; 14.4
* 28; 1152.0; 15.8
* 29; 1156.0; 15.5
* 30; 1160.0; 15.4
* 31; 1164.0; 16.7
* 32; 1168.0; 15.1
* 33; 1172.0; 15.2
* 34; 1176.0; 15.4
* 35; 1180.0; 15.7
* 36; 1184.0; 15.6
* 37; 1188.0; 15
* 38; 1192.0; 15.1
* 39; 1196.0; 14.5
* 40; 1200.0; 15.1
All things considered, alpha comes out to 9.08 kPa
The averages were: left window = 13.1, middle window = 10.4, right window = 15.2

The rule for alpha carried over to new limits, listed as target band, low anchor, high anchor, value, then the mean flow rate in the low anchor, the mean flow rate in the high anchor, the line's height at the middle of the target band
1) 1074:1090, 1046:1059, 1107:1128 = -4.3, 14.9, 7.66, 11.6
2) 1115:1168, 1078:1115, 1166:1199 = 5.1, 13.5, 15.2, 14.4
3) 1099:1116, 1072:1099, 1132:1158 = 4.1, 14.8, 15.2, 14.9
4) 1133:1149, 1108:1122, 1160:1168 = -4.3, 7.3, 16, 11.9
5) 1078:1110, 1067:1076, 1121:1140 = -1.7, 14.7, 11.9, 13.6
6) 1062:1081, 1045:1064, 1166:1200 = 0.1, 15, 15.2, 15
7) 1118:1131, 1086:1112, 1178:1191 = 5.7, 13.8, 15.4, 14.3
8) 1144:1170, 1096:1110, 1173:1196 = -1.2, 13.7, 15.3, 14.8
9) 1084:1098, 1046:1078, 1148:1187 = 0.1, 14.9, 15.5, 15.1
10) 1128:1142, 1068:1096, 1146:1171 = 0.6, 14.8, 15.5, 15.3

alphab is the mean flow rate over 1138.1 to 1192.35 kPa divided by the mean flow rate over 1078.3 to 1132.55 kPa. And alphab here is 1.30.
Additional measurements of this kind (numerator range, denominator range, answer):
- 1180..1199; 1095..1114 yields 1.20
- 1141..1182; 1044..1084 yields 1.04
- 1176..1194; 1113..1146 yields 1.39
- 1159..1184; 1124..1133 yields 1.38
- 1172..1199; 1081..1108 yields 1.05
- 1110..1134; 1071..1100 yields 0.58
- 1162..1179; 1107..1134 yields 1.74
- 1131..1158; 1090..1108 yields 1.06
